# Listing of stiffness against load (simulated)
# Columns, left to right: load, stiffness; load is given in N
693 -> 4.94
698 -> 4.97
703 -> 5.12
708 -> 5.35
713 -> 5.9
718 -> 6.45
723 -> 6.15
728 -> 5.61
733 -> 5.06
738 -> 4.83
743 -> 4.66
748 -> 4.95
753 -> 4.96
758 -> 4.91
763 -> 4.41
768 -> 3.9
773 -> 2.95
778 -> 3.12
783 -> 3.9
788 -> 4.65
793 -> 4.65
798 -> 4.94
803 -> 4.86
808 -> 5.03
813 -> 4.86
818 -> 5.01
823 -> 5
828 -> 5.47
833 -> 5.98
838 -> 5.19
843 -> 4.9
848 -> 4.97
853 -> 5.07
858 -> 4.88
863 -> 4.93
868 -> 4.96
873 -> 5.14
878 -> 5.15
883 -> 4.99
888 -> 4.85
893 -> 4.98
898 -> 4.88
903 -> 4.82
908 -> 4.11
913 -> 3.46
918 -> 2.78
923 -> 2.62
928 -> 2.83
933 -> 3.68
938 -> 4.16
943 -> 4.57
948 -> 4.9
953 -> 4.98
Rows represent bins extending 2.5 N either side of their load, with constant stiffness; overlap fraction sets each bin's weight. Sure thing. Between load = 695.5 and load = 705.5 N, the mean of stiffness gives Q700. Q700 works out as 5.04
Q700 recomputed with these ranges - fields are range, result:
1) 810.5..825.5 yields 4.96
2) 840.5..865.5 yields 4.95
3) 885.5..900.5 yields 4.9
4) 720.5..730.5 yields 5.88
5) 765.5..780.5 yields 3.32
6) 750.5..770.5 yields 4.54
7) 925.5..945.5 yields 3.81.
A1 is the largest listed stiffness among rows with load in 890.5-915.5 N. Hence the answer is 4.98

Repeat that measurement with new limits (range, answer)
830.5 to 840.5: 5.98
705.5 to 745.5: 6.45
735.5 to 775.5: 4.96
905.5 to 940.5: 4.16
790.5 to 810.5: 5.03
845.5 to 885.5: 5.15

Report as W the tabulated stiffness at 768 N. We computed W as 3.9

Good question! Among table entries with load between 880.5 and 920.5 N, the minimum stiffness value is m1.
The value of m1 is 2.78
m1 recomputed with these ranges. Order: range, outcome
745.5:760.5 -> 4.91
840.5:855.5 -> 4.9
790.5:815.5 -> 4.65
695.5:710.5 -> 4.97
